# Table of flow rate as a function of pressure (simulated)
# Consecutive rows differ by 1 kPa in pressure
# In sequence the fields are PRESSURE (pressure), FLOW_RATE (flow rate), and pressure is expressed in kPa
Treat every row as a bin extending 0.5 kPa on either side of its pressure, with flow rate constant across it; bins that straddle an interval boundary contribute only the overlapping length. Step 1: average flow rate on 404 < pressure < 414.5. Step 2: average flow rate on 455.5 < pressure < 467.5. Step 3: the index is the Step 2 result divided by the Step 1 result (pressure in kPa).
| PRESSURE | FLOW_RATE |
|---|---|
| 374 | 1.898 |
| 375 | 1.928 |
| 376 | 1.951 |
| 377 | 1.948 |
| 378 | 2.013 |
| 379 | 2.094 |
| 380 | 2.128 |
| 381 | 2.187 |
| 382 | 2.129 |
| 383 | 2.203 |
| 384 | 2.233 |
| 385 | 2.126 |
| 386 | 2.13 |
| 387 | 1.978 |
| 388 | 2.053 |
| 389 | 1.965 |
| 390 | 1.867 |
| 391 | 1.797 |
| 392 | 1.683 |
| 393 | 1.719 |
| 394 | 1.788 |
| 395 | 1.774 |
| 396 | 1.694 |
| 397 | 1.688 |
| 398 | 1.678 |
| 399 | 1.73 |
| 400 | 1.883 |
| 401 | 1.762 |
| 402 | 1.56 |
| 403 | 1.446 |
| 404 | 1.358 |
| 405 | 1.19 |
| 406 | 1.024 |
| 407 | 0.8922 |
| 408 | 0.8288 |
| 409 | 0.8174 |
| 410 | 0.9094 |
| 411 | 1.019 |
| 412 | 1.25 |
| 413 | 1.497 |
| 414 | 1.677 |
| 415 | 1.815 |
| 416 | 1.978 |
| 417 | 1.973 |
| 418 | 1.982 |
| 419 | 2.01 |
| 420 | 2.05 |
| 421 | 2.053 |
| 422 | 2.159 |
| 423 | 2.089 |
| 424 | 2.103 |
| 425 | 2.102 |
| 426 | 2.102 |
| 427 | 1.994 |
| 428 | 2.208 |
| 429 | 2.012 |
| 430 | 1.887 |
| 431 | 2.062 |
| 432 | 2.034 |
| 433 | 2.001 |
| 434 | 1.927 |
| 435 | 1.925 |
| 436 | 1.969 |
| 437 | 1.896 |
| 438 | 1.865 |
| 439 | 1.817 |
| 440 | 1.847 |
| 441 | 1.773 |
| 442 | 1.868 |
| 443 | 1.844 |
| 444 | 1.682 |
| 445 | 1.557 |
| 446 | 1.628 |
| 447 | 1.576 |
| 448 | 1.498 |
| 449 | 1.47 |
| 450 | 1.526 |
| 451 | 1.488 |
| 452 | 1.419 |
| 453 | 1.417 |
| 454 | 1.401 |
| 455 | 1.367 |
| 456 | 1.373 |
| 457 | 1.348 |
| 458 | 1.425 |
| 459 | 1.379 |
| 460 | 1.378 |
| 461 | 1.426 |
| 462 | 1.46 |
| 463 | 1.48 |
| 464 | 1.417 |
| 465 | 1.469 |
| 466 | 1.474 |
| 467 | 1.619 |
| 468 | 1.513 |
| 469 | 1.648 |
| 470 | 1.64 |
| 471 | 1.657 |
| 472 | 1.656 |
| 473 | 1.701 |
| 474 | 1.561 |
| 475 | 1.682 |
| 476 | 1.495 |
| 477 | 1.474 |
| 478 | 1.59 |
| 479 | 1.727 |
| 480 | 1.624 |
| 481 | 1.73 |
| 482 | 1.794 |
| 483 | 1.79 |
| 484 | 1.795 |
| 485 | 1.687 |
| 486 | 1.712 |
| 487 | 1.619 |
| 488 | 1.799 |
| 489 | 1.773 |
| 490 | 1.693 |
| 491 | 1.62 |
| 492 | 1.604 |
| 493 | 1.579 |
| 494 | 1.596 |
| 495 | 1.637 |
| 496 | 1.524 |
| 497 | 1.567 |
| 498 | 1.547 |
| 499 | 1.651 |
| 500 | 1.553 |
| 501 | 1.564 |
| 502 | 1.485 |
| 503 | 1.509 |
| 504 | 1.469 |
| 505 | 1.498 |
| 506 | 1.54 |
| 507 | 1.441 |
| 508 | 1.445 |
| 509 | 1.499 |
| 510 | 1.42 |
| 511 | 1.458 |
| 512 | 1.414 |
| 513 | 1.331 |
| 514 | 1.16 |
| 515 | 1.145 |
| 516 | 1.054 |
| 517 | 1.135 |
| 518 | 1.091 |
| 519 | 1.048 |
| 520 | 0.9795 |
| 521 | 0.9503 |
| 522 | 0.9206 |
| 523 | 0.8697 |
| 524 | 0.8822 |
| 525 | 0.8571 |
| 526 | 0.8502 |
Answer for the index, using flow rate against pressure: 1.28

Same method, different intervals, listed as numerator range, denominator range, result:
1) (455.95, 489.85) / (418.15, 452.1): 0.85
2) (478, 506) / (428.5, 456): 0.95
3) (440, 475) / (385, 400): 0.84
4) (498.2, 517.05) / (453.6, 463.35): 1.01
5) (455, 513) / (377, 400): 0.81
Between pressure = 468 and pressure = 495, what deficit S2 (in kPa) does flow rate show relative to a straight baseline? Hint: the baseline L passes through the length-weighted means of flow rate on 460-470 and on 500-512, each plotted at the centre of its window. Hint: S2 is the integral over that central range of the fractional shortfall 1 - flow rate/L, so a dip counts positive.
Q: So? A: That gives -3.0 kPa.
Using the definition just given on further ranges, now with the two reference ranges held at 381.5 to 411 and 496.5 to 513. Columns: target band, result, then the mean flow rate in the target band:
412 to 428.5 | -3.6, 1.96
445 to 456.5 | 0.7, 1.47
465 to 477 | -0.4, 1.59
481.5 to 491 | -1.3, 1.73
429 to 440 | -2.4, 1.94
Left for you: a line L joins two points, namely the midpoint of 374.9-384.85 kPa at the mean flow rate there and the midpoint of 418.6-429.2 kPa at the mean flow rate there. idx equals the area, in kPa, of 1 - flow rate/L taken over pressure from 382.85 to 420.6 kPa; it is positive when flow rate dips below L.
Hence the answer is 7.81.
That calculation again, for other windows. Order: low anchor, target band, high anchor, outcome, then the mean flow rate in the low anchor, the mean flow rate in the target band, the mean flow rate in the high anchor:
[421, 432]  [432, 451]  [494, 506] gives 2.0 kPa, 2.07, 1.76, 1.55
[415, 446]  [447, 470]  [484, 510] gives 4.3 kPa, 1.95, 1.46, 1.59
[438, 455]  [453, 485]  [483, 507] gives 1.2 kPa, 1.61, 1.55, 1.61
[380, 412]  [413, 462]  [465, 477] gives -4.6 kPa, 1.65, 1.77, 1.59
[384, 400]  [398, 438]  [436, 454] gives 0.7 kPa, 1.86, 1.72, 1.66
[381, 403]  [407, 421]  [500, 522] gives 1.9 kPa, 1.88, 1.52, 1.31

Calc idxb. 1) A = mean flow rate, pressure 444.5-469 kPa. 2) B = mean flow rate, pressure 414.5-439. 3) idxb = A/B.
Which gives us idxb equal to 0.7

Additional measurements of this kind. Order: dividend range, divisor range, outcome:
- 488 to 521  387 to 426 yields 0.86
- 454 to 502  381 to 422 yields 0.93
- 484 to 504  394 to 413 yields 1.18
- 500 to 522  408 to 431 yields 0.73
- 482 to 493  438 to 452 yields 1.03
